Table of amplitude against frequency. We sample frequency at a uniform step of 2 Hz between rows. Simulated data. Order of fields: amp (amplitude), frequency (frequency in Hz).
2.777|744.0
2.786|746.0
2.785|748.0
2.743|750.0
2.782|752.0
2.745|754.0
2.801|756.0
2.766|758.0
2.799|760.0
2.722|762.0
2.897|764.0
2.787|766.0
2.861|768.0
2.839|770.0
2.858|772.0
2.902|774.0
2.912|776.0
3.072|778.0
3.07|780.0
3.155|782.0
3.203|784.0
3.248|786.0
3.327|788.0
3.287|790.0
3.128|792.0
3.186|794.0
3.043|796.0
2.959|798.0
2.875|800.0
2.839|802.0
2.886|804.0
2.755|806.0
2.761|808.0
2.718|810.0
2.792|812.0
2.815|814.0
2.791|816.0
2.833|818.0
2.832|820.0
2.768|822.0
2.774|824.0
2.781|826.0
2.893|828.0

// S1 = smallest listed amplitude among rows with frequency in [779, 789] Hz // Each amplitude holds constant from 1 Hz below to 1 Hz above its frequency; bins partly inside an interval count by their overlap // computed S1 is 3.07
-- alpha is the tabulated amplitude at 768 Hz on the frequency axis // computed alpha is 2.861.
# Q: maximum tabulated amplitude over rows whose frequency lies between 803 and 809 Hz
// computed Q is 2.886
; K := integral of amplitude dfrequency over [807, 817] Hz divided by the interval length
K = 2.78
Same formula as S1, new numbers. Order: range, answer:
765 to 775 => 2.787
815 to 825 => 2.768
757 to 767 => 2.722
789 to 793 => 3.128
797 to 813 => 2.718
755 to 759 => 2.766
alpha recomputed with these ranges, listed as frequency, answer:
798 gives 2.959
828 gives 2.893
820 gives 2.832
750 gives 2.743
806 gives 2.755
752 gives 2.782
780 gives 3.07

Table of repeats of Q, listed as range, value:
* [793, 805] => 3.186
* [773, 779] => 3.072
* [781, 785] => 3.203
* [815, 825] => 2.833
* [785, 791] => 3.327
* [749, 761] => 2.801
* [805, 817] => 2.815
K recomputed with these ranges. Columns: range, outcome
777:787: 3.15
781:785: 3.18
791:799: 3.08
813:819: 2.81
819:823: 2.8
